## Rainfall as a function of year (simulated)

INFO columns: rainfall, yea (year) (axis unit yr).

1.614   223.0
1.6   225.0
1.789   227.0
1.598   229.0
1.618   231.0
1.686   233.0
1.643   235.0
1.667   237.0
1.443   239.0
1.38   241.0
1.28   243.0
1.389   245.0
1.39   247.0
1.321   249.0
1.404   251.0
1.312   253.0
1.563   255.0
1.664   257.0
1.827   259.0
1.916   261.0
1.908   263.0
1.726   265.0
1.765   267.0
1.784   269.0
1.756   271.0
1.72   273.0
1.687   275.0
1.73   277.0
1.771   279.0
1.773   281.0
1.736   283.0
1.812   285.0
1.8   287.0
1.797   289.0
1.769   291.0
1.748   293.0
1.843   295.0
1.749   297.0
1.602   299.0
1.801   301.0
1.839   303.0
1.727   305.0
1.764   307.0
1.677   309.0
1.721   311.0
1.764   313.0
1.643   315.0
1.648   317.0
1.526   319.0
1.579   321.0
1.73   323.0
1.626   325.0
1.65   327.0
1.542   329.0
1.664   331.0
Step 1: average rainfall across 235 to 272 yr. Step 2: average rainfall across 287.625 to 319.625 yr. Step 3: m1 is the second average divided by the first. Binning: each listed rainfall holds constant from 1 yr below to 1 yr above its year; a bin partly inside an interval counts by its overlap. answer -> 1.1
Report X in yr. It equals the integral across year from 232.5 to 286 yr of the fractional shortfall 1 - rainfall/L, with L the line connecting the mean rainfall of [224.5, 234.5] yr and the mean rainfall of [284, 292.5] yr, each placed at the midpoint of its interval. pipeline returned 3.0 yr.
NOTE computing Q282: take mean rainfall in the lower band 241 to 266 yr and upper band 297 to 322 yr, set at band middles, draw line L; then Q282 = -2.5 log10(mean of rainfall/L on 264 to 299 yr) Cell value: -0.09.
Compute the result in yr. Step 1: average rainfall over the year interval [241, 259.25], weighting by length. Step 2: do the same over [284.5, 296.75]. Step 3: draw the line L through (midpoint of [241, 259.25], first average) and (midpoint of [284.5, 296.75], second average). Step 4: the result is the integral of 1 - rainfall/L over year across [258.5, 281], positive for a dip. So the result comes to -2.4 yr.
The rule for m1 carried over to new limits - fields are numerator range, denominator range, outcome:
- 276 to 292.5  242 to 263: 1.16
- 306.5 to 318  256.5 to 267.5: 0.94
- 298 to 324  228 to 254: 1.15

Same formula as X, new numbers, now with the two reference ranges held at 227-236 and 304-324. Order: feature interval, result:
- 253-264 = -0.5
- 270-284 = -0.6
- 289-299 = -0.5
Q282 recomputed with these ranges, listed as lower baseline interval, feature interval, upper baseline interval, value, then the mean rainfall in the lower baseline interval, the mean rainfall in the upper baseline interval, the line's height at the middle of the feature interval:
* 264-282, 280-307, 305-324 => -0.036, 1.75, 1.68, 1.71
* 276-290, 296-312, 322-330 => -0.018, 1.77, 1.64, 1.71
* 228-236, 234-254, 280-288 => 0.173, 1.64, 1.78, 1.67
